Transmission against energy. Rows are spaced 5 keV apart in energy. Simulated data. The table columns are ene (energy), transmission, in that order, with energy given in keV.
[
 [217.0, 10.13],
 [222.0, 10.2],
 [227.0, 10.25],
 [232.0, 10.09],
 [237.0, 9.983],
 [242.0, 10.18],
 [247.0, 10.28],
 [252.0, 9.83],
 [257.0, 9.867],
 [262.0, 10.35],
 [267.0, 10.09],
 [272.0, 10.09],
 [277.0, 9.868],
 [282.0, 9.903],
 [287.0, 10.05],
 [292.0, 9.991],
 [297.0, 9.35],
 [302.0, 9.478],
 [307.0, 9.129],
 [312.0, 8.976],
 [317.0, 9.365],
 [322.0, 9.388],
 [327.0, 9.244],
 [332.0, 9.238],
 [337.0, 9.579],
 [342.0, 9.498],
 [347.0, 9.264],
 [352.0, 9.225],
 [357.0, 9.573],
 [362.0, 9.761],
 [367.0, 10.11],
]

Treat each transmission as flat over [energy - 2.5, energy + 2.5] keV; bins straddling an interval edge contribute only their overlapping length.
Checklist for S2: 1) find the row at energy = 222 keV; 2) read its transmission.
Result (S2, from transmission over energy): 10.2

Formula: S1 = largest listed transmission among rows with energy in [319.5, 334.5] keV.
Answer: 9.388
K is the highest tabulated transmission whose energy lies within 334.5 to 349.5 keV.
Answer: 9.579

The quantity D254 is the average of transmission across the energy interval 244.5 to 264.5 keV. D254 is 10.1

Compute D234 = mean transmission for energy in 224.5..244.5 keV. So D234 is 10.1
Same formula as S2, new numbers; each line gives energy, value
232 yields 10.09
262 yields 10.35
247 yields 10.28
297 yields 9.35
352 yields 9.225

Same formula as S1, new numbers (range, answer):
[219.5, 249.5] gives 10.28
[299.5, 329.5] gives 9.478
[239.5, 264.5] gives 10.35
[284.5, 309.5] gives 10.05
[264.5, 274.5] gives 10.09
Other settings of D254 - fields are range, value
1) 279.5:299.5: 9.82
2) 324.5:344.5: 9.39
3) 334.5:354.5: 9.39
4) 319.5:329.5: 9.32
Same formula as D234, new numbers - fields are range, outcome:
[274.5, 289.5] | 9.94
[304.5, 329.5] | 9.22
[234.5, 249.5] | 10.1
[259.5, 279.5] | 10.1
